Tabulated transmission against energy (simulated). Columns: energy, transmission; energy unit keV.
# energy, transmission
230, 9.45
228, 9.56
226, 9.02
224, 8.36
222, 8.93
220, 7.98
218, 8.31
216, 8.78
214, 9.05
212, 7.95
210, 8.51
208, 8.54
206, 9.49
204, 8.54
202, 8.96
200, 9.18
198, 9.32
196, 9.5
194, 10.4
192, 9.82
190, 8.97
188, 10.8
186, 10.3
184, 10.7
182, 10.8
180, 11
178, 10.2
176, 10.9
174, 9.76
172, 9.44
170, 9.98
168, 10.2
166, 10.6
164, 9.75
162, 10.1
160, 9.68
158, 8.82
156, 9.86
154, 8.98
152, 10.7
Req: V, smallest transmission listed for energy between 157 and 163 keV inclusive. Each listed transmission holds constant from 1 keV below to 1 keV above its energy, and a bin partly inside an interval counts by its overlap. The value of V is 8.82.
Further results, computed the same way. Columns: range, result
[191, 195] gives 9.82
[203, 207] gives 8.54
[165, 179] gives 9.44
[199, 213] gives 7.95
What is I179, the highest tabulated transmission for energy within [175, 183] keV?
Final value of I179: 11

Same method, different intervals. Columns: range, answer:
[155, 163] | 10.1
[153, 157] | 9.86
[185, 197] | 10.8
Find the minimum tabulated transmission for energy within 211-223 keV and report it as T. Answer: 7.95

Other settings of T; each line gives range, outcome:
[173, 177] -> 9.76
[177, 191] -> 8.97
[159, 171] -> 9.68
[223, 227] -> 8.36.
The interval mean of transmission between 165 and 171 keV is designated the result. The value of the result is 10.3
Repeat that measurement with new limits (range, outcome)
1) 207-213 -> 8.33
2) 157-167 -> 9.79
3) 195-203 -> 9.24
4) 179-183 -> 10.9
